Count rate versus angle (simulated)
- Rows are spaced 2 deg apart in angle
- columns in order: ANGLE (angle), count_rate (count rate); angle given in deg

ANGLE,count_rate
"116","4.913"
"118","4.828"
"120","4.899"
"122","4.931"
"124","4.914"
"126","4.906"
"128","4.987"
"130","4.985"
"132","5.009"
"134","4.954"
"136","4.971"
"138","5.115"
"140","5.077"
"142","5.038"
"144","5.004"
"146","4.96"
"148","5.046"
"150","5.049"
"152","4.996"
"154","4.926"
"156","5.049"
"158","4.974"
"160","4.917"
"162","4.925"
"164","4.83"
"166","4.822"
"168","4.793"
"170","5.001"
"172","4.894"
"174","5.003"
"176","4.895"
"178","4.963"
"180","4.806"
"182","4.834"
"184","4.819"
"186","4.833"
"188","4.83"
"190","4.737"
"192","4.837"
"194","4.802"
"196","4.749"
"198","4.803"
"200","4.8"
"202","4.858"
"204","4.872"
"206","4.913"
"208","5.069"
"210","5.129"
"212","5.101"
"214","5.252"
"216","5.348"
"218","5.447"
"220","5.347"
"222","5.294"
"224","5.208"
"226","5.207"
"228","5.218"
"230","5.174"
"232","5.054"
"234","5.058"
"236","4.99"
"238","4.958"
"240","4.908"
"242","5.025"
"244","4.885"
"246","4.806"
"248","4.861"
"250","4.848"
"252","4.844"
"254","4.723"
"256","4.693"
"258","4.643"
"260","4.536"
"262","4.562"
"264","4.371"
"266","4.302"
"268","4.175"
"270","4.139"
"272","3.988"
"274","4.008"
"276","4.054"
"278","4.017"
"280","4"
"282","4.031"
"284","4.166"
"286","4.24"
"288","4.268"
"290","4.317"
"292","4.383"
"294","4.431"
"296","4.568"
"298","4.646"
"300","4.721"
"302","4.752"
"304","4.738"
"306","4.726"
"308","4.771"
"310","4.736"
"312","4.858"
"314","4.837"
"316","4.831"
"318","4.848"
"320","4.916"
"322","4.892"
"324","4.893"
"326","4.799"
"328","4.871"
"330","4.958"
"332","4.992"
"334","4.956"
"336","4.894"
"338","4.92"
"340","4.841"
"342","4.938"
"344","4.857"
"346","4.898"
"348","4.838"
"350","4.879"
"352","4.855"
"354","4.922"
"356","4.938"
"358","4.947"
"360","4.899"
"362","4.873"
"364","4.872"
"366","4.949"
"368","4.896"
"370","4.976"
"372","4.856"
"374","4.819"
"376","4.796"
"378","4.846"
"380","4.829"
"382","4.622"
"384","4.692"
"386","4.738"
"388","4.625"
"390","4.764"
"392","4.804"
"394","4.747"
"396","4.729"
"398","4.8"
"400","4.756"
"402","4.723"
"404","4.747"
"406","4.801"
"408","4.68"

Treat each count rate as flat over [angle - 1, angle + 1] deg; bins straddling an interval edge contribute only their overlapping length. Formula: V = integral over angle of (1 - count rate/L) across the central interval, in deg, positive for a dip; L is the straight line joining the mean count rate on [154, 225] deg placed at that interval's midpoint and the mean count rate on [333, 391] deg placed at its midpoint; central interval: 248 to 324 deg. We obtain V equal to 6.04 deg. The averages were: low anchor 4.96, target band 4.51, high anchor 4.85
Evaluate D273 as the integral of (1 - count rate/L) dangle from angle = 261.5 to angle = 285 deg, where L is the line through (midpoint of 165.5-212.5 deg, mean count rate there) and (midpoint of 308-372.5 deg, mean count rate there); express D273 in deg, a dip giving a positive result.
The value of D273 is 3.6 deg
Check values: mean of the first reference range 4.88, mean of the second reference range 4.89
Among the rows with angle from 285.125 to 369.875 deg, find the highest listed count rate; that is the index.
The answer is 4.992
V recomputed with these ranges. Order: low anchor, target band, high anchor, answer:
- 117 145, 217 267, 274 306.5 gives -4.06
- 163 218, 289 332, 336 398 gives 1.07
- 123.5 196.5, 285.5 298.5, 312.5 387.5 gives 1.28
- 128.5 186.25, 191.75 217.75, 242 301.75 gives -1.35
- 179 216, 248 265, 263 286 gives -1.43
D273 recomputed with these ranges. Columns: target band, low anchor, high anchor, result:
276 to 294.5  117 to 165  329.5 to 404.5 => 2.6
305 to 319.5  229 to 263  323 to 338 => 0.3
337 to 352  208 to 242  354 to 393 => 0.0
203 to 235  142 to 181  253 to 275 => -3.8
